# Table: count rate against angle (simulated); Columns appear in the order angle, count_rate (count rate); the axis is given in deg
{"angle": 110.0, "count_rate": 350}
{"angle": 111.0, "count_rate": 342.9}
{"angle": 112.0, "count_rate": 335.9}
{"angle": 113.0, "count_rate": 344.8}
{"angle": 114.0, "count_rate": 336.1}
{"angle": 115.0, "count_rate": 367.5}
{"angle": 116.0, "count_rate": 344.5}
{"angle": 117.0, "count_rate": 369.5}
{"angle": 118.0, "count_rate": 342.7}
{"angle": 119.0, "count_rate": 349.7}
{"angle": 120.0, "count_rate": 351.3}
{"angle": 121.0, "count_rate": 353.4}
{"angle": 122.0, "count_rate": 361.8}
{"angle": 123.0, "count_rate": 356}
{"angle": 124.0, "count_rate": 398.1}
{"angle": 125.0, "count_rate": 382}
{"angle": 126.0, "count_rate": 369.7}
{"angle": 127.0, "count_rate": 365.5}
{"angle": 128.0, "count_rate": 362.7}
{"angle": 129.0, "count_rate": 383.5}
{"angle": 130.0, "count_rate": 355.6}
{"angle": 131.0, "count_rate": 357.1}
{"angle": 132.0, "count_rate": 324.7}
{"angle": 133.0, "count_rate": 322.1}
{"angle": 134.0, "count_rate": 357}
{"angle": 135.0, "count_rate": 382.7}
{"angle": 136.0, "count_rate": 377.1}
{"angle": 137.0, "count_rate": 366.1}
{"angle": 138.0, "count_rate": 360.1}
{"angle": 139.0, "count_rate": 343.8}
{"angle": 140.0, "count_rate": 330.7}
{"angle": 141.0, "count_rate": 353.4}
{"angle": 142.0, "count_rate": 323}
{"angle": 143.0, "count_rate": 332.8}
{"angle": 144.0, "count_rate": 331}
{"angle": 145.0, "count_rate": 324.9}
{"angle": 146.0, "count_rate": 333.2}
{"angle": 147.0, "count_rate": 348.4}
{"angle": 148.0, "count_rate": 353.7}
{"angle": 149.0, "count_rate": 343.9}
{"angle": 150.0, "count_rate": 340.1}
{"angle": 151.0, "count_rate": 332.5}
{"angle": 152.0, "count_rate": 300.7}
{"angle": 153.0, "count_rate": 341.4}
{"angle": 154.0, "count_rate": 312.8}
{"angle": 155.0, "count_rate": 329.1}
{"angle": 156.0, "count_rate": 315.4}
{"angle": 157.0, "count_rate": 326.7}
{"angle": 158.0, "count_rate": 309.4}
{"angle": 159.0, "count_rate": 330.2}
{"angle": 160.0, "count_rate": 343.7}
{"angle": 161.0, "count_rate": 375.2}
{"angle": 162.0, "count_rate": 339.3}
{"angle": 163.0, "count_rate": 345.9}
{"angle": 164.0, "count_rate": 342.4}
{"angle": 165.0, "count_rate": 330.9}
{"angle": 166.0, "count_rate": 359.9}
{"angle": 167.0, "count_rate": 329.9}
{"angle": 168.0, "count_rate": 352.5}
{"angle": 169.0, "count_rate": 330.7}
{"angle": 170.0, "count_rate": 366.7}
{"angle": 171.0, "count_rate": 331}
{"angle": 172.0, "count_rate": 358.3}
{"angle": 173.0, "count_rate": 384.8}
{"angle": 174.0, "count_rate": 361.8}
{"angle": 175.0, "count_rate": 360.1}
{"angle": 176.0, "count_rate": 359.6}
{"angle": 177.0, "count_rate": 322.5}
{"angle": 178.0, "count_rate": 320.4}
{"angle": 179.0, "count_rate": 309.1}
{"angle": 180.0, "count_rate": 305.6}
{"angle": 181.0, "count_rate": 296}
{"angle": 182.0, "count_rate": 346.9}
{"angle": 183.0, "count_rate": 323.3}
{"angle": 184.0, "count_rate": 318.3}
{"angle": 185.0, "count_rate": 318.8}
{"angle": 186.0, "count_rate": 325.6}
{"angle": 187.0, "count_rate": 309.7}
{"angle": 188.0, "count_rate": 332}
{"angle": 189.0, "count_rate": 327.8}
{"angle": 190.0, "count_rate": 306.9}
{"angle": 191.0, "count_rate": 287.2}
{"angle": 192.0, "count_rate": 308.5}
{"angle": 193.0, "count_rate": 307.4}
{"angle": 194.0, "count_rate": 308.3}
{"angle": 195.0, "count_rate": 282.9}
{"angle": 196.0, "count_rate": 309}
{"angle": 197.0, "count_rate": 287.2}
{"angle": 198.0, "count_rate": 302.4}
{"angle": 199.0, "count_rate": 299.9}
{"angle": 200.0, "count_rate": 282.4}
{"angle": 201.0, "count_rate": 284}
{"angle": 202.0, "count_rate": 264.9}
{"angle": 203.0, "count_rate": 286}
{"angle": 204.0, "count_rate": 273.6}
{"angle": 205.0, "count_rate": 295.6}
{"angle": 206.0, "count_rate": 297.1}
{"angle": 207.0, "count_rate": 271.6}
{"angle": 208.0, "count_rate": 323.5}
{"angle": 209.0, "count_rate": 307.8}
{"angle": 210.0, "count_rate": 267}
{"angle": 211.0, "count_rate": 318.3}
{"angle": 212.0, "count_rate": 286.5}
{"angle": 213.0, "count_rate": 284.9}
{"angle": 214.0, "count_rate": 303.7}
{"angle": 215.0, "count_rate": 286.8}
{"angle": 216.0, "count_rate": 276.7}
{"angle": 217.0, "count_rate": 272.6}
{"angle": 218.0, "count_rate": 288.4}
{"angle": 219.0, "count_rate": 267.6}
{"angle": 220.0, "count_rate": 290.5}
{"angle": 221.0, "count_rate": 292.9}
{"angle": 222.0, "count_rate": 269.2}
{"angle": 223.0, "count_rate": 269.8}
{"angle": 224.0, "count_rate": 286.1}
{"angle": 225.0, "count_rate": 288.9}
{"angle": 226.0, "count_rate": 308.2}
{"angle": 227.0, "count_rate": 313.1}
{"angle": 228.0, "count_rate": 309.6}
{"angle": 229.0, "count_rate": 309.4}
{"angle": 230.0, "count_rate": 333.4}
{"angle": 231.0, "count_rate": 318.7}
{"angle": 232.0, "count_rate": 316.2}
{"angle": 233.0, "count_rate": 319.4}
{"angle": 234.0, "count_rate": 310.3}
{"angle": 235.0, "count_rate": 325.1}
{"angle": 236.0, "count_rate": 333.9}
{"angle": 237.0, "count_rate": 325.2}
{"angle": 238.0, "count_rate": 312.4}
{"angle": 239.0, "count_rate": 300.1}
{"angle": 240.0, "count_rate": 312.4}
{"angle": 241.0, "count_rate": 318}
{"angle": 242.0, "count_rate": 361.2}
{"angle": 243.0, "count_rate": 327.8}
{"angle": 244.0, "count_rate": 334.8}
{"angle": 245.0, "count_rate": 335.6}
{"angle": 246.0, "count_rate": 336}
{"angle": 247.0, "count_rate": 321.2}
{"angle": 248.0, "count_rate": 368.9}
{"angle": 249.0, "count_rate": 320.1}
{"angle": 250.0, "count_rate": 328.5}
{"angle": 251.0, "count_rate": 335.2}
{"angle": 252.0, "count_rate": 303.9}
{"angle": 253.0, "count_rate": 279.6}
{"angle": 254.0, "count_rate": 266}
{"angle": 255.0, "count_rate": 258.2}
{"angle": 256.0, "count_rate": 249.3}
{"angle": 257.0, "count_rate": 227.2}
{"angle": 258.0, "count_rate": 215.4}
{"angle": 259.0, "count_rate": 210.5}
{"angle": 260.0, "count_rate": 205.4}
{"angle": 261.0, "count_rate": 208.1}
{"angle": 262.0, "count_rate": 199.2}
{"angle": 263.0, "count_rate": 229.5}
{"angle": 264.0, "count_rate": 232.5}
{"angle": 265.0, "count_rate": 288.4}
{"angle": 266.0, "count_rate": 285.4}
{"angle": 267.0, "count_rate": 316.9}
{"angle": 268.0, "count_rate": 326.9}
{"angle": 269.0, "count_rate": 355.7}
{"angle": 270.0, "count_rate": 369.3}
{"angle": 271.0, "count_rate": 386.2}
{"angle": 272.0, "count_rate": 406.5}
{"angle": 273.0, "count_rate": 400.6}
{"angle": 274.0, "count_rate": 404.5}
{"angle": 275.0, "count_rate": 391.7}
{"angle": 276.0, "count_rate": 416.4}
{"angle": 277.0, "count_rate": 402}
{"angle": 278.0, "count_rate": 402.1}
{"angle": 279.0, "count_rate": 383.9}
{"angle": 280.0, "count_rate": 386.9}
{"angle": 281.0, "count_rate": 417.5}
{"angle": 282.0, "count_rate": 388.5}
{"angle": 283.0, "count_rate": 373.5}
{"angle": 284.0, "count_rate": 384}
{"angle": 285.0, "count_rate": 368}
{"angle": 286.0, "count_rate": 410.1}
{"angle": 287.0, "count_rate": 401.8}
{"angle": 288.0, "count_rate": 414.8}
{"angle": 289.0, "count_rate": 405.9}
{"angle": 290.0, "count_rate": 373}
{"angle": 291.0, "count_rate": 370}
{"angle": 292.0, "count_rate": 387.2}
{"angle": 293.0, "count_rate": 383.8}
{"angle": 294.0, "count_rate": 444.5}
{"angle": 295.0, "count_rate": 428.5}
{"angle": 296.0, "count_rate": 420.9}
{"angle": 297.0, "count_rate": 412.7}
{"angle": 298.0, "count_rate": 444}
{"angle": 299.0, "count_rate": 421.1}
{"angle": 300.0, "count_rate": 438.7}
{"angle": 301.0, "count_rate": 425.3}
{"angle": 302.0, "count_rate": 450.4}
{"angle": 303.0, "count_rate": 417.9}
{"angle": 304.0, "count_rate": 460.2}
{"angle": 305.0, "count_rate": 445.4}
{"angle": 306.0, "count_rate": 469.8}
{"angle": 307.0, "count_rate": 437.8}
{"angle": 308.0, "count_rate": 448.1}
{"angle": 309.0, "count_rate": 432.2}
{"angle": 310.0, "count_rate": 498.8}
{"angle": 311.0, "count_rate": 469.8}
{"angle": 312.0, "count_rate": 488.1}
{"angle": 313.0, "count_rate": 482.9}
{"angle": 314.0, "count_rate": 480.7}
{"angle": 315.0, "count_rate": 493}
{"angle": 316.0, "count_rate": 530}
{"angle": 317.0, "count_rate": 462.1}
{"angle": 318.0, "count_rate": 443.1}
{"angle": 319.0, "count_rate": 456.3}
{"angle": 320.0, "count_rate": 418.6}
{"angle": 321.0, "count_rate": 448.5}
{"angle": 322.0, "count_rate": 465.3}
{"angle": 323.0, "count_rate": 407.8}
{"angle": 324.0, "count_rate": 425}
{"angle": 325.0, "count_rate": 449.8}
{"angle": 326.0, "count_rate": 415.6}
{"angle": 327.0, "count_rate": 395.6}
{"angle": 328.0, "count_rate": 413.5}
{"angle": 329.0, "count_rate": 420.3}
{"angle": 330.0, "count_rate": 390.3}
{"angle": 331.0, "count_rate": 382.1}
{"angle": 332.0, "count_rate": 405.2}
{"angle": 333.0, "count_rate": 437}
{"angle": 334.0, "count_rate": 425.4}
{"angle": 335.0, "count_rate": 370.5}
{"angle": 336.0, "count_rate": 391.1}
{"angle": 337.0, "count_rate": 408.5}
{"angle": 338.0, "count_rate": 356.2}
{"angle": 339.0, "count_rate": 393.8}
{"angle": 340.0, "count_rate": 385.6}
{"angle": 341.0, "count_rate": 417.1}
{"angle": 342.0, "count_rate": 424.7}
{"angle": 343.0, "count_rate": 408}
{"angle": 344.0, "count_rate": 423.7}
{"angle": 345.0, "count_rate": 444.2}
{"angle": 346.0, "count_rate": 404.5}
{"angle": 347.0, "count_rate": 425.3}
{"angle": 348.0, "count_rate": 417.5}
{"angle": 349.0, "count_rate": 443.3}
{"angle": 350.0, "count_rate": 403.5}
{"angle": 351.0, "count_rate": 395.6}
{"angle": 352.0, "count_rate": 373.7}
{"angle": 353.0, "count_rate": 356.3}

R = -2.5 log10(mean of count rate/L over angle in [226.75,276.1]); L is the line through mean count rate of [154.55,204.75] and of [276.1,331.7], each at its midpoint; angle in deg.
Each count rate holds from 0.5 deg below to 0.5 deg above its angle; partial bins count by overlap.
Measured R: 0.23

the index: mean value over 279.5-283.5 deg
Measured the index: 392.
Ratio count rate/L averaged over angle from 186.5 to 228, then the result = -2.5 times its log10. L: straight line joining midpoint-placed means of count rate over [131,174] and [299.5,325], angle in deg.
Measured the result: 0.28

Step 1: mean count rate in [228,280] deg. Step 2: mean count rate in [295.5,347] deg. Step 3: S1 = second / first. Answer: 1.36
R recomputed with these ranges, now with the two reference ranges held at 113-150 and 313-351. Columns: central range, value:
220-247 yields 0.23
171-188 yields 0.12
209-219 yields 0.31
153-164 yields 0.09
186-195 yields 0.20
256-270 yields 0.48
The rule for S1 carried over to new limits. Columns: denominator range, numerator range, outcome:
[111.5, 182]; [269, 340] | 1.22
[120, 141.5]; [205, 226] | 0.80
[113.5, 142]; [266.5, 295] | 1.09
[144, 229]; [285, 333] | 1.38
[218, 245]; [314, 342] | 1.37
